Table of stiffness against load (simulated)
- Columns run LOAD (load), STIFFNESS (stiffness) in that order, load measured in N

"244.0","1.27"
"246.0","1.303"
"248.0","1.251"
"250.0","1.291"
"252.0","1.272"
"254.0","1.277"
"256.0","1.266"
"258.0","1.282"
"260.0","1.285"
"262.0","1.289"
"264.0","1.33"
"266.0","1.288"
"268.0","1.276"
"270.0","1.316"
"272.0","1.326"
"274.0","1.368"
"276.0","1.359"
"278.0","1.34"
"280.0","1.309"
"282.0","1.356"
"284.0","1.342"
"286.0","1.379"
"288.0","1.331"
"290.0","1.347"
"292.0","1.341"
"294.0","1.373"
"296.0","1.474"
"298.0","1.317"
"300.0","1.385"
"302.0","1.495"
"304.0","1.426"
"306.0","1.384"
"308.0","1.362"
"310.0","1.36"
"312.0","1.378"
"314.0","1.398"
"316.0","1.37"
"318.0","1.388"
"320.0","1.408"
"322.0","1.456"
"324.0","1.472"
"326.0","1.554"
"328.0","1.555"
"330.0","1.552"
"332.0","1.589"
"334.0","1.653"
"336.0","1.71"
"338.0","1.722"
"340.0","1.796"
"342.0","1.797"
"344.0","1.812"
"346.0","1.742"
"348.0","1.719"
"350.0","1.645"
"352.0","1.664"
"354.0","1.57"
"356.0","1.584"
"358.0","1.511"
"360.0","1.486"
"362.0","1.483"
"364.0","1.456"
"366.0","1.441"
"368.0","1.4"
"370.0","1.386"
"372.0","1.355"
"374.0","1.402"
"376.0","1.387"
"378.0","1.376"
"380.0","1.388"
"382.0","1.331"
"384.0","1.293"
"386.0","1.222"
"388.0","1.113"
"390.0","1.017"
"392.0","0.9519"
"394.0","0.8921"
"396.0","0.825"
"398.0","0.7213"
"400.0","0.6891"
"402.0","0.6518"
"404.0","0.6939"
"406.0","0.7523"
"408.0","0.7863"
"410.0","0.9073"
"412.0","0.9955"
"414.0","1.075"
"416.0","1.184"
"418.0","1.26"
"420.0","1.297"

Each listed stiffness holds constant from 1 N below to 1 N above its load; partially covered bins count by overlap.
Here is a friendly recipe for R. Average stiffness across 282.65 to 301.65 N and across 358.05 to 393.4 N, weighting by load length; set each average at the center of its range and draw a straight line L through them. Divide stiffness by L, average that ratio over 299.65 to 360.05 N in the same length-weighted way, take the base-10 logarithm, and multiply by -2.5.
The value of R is -0.151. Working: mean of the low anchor 1.37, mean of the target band 1.55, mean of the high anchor 1.32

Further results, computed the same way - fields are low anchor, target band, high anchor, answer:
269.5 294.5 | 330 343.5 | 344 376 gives -0.16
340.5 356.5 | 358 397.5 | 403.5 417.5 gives 0.06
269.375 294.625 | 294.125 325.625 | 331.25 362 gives 0.06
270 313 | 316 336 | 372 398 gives -0.17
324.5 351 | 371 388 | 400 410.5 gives -0.21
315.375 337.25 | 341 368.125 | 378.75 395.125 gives -0.18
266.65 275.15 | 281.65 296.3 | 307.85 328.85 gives 0.00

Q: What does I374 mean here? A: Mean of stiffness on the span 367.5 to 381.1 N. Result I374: 1.38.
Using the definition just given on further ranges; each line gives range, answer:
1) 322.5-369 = 1.6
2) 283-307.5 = 1.38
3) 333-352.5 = 1.73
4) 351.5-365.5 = 1.53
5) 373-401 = 1.11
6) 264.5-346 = 1.45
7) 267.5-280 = 1.33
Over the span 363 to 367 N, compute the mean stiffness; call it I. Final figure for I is 1.45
